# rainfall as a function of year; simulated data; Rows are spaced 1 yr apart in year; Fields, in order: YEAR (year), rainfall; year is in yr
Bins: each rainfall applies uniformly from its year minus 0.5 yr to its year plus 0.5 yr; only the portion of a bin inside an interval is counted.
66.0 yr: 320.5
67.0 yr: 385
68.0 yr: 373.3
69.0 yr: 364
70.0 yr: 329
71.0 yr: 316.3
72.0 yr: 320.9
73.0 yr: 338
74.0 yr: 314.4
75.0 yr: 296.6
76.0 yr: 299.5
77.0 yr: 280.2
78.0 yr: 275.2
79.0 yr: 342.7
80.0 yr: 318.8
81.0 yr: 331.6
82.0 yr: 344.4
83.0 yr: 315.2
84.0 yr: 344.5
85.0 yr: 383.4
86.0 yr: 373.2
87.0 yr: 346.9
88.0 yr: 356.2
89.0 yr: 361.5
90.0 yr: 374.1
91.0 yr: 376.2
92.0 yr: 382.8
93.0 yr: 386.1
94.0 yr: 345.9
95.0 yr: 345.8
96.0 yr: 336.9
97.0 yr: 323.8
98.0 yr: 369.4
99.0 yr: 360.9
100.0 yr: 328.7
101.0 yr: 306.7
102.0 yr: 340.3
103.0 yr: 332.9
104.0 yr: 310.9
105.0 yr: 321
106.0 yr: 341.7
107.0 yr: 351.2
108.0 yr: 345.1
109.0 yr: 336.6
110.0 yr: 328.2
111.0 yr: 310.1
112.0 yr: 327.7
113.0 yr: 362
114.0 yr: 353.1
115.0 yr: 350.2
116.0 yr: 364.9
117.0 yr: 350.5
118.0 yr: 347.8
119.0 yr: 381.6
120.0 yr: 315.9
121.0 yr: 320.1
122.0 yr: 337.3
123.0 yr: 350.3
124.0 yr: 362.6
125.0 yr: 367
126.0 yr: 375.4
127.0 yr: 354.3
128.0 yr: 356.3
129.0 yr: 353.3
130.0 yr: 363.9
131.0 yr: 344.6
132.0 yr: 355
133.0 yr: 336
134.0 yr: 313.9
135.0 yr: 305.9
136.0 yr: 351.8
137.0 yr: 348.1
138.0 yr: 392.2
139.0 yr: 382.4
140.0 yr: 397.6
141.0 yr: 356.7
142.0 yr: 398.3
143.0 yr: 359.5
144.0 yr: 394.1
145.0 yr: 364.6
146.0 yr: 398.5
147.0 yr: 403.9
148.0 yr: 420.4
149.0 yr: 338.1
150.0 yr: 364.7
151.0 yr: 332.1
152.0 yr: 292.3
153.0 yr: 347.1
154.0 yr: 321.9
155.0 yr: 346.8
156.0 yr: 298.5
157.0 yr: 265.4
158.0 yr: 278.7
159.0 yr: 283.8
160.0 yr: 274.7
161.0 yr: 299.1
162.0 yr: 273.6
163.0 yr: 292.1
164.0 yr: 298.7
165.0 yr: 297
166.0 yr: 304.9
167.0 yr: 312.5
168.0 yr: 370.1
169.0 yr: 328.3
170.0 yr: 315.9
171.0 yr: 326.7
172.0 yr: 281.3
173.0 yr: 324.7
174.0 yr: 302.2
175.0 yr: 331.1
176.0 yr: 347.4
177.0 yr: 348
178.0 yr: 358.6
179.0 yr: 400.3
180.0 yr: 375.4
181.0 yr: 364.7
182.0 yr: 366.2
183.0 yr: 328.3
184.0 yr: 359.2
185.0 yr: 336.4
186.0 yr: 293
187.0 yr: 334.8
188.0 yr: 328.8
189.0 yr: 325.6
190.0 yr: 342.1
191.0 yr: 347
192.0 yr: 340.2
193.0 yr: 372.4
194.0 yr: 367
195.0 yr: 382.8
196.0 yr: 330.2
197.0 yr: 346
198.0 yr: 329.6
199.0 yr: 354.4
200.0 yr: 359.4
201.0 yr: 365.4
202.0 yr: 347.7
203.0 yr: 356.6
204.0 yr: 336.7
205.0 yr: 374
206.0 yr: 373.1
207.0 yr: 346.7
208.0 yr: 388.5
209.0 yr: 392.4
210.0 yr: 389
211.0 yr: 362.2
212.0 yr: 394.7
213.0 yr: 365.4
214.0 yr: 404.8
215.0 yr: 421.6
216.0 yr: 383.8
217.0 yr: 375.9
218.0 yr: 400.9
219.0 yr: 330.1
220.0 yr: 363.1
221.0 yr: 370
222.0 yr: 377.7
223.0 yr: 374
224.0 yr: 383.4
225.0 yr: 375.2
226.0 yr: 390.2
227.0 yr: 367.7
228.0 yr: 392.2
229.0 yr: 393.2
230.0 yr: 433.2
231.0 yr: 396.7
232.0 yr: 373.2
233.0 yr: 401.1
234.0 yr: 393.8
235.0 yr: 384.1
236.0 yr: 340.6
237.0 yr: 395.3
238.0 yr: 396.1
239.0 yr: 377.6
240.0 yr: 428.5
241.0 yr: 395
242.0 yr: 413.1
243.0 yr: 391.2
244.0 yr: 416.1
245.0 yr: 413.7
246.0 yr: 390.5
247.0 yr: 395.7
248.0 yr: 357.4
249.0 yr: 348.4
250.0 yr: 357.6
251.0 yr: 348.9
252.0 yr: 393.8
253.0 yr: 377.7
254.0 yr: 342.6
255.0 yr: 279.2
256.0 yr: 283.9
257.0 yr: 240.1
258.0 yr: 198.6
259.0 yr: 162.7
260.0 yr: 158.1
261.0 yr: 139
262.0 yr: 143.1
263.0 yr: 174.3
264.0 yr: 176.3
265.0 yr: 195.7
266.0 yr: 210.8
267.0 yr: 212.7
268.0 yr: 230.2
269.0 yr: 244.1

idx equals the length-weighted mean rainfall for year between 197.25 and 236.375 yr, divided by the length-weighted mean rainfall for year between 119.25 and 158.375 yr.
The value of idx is 1.07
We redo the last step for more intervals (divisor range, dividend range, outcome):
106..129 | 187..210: 1.02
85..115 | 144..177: 0.94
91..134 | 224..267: 0.96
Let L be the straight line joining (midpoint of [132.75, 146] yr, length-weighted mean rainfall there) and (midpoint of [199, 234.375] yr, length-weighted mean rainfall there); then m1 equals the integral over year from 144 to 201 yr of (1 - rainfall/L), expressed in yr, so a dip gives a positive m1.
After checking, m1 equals 5.3 yr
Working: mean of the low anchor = 363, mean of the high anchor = 378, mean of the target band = 335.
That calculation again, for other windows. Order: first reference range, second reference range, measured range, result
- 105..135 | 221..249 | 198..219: 0.38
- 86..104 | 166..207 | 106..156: -0.69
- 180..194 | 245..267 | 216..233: -4.31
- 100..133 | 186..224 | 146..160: 0.83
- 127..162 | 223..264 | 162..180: 0.94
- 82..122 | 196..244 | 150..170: 3.00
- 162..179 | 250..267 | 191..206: -2.95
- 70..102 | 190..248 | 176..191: 0.82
